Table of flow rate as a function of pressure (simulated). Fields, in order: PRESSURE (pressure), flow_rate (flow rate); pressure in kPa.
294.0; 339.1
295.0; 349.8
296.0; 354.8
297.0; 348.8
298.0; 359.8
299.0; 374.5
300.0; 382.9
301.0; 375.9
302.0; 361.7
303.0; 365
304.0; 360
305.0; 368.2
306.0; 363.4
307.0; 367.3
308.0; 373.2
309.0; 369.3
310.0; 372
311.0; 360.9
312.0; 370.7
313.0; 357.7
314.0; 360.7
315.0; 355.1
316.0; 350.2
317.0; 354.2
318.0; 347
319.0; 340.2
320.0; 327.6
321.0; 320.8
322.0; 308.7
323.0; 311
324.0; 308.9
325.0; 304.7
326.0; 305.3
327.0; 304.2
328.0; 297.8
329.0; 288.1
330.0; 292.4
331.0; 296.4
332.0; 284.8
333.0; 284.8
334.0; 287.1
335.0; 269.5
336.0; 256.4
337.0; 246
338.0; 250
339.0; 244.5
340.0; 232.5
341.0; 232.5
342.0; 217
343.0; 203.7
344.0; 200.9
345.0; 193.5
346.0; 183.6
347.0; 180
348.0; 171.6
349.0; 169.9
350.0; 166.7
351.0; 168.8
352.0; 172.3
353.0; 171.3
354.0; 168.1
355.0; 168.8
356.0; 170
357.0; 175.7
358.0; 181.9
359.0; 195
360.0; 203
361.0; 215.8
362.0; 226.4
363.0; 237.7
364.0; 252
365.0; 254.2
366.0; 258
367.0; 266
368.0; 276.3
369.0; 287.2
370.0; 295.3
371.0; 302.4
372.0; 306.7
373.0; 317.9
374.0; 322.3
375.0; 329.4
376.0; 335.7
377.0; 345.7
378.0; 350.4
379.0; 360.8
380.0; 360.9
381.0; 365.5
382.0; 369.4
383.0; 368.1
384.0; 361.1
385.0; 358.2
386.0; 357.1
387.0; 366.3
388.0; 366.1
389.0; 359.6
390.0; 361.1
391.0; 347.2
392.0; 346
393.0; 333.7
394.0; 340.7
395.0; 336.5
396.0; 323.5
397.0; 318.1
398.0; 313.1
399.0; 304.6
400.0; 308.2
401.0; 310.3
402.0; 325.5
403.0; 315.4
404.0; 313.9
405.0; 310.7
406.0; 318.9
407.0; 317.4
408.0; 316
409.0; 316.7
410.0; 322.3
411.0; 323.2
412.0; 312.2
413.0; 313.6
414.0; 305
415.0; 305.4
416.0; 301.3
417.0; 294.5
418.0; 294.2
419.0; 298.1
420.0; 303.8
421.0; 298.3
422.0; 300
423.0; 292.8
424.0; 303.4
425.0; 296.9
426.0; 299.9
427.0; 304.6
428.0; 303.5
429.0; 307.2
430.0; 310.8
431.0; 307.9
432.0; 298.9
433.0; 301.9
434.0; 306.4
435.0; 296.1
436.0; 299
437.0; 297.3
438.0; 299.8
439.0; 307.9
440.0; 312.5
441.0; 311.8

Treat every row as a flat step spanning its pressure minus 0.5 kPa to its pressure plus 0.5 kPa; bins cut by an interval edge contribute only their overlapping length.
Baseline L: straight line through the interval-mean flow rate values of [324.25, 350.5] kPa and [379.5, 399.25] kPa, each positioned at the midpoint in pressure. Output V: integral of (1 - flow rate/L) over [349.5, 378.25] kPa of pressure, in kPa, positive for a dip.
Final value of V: 5.4 kPa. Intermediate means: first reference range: 245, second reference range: 348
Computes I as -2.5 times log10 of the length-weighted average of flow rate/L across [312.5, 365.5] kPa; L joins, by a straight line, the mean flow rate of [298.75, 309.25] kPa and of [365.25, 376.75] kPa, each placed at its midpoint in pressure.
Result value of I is 0.31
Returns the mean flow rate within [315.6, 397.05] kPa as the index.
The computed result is 280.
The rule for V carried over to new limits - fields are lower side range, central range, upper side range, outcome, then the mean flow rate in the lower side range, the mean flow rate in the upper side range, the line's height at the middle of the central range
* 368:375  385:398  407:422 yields -1.7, 305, 308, 306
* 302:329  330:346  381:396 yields 4.6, 343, 354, 346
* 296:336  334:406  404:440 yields 9.7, 336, 306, 320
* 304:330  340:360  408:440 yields 8.7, 339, 304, 328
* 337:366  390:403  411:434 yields -3.0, 202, 303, 266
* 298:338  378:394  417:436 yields -2.3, 331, 301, 312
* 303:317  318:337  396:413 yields 3.0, 363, 316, 355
